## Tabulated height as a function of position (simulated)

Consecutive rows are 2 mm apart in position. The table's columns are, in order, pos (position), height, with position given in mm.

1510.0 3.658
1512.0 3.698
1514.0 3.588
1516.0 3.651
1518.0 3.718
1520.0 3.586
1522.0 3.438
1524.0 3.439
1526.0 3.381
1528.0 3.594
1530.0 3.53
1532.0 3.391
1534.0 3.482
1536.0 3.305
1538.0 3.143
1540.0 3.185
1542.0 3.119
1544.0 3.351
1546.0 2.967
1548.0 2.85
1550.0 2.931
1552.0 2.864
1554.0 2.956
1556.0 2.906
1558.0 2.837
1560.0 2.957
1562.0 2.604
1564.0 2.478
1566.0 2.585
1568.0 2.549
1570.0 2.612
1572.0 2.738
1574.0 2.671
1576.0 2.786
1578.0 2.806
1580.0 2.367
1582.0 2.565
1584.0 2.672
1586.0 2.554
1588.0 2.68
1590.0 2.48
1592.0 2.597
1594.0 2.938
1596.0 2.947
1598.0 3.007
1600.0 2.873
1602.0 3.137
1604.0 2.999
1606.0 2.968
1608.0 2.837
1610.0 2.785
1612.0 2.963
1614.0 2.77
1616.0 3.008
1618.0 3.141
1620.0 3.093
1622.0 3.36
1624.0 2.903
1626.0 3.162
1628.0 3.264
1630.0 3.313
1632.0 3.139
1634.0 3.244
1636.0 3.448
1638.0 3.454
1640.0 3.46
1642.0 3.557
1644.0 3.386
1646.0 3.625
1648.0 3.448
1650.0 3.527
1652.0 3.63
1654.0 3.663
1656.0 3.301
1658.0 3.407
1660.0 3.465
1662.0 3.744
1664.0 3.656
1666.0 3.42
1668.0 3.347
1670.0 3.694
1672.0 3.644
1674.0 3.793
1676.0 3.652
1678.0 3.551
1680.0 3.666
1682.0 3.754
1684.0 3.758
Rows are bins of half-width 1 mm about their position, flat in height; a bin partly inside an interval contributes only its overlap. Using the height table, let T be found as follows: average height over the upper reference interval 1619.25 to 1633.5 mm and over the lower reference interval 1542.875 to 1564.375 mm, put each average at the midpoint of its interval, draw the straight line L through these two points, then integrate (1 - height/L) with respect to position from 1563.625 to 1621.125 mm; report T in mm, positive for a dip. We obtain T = 5.0 mm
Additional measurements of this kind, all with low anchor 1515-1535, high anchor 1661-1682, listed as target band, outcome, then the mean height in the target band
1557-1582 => 6.27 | 2.66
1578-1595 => 4.51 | 2.62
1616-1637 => 2.31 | 3.2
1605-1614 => 1.77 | 2.88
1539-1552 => 1.78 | 3.05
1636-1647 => 0.34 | 3.49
